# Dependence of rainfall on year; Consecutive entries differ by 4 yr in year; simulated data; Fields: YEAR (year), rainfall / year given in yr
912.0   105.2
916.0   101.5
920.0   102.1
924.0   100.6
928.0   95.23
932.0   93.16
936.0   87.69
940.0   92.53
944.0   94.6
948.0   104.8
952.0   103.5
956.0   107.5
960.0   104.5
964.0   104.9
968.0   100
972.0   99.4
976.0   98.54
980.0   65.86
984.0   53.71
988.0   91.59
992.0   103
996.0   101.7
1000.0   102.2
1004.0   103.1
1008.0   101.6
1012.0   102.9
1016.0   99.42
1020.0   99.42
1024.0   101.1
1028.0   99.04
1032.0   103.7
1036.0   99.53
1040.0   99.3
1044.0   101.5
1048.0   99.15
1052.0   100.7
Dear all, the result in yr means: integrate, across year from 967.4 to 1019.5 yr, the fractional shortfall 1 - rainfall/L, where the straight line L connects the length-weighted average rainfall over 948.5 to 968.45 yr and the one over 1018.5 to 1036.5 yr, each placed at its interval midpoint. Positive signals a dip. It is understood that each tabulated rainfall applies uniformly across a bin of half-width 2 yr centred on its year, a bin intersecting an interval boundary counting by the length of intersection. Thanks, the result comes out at 4.3 yr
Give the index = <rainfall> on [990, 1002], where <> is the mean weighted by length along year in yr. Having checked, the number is 102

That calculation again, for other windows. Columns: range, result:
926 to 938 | 92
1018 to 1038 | 101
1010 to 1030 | 100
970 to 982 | 87.9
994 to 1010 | 102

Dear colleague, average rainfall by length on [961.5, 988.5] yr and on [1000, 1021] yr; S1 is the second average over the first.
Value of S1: 1.2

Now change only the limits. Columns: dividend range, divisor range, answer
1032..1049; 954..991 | 1.09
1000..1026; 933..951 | 1.06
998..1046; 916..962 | 1.02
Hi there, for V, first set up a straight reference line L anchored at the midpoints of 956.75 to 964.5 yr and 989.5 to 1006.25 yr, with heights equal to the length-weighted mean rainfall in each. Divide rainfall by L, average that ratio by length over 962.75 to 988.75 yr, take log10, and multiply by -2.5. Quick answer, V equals 0.19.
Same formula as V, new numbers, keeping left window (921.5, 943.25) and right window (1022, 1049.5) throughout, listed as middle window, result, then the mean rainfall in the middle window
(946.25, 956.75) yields -0.11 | 105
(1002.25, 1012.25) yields -0.04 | 102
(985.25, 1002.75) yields 0.00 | 97.8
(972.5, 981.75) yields 0.14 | 85.4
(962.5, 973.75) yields -0.06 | 101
